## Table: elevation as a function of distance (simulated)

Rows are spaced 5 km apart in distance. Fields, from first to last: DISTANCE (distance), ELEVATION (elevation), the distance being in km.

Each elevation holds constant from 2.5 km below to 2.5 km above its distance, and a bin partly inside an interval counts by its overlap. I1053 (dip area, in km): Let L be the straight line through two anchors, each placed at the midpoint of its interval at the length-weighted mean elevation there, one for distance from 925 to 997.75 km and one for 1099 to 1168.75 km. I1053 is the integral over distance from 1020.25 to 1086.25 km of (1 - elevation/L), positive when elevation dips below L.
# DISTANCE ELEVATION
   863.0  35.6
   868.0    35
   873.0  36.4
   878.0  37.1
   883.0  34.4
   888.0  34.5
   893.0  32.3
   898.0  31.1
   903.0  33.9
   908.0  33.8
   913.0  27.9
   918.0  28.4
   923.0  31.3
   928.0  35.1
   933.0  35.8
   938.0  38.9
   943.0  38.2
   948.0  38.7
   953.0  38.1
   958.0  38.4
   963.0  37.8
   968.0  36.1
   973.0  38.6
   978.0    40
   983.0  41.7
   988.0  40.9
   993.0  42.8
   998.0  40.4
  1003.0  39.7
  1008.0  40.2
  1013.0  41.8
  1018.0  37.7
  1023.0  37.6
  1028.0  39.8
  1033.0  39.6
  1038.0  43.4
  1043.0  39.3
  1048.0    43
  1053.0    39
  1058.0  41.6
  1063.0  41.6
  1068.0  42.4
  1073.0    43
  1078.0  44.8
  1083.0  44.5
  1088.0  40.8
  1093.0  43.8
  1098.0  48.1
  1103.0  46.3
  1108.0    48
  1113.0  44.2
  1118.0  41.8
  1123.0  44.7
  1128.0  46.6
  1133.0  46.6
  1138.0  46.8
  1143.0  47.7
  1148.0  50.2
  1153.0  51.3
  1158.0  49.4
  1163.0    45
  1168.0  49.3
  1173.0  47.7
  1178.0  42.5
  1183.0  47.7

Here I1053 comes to 2.5 km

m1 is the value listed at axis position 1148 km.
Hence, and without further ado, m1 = 50.2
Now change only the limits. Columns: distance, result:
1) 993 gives 42.8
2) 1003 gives 39.7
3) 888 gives 34.5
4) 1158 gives 49.4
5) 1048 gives 43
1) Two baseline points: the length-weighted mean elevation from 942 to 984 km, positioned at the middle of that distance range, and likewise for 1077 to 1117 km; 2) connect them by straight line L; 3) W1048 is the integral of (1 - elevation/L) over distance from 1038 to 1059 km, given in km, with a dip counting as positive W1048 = 0.8 km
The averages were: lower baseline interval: 38.5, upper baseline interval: 45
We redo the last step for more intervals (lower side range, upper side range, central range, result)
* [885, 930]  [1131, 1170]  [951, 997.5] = -3.7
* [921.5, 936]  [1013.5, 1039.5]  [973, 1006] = -2.7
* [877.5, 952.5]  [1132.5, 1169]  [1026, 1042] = 0.2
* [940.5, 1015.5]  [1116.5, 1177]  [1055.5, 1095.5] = 1.1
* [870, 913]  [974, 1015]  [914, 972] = 2.3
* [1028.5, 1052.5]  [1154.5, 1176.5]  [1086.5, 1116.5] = -0.6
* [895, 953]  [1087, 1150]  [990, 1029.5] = -0.8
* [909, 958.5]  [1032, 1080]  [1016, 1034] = 0.6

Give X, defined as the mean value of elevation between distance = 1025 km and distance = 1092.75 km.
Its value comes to 41.8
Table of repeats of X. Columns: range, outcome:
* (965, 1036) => 39.8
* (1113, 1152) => 46.4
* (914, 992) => 37.1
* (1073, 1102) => 44.4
